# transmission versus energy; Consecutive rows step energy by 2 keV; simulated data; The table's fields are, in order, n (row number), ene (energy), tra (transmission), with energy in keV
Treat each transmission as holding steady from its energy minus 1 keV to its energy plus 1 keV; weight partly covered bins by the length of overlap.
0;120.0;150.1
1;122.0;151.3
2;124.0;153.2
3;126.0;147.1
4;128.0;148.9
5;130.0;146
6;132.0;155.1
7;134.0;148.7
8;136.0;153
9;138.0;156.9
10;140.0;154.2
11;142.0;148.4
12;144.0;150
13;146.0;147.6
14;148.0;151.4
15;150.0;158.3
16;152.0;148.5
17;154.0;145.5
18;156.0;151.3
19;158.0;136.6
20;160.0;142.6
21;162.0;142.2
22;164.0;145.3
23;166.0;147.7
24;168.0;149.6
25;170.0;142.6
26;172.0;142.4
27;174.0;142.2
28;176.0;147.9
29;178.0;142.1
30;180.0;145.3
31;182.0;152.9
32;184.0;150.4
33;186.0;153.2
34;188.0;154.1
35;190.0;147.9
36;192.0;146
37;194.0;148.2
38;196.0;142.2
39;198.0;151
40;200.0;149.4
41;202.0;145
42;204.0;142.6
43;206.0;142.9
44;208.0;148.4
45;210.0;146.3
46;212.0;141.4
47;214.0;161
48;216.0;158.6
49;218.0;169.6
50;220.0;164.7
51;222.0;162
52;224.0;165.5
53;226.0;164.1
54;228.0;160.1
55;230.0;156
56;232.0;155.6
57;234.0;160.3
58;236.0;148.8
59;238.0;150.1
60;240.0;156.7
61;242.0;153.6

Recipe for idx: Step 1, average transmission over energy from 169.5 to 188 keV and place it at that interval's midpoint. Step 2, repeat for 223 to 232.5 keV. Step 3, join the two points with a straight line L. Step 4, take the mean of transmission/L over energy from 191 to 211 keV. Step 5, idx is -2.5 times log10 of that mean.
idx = 0.05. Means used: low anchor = 147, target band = 146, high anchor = 161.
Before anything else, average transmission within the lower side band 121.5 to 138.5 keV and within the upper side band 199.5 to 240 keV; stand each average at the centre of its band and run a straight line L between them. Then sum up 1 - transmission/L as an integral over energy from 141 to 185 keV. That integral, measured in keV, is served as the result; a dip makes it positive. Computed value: 1.58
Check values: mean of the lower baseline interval 151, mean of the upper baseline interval 155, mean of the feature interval 147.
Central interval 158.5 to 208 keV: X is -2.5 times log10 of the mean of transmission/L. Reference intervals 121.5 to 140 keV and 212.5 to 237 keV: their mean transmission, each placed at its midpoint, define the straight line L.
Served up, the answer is 0.070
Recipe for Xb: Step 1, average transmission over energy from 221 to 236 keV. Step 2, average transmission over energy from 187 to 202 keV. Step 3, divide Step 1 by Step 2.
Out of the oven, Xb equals 1.08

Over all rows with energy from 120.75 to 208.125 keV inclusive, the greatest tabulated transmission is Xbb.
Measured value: 158.3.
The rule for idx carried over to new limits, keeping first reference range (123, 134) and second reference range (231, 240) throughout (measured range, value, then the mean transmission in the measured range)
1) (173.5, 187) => 0.03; 148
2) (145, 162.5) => 0.03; 147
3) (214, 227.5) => -0.07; 164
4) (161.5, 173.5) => 0.05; 145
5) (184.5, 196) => 0.02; 149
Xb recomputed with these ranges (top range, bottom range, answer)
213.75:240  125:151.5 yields 1.06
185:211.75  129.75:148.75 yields 0.97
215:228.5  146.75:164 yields 1.11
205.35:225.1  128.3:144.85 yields 1.03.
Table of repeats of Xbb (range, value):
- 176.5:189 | 154.1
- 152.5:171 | 151.3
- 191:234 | 169.6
